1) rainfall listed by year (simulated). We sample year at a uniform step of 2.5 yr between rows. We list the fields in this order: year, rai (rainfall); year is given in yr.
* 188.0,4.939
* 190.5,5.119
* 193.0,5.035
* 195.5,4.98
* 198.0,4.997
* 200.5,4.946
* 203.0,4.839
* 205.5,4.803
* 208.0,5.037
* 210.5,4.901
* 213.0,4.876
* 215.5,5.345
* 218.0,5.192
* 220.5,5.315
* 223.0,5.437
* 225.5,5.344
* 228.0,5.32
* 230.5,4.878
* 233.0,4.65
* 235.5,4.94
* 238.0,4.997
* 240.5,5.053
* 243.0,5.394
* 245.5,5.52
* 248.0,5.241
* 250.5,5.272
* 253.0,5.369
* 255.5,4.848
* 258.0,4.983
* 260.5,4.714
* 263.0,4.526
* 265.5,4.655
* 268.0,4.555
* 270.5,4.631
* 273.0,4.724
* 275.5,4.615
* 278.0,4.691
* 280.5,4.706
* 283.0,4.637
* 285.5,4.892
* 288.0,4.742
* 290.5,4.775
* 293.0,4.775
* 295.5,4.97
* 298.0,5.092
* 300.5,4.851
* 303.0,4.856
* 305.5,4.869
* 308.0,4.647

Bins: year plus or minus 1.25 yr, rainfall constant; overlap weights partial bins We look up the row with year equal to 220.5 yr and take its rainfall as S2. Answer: 5.315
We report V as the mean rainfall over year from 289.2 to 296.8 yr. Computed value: 4.84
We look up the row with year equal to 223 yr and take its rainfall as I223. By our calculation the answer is 5.437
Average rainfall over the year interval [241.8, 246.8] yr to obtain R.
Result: 5.46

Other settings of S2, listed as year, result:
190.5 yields 5.119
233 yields 4.65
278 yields 4.691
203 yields 4.839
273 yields 4.724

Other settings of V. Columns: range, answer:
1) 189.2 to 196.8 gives 5.04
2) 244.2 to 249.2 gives 5.38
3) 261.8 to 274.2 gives 4.62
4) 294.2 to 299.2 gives 5.03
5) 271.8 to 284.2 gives 4.67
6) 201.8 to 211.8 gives 4.9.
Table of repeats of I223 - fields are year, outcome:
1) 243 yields 5.394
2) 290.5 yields 4.775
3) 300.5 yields 4.851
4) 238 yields 4.997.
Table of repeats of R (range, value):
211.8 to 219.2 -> 5.14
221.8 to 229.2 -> 5.37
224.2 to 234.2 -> 5.05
